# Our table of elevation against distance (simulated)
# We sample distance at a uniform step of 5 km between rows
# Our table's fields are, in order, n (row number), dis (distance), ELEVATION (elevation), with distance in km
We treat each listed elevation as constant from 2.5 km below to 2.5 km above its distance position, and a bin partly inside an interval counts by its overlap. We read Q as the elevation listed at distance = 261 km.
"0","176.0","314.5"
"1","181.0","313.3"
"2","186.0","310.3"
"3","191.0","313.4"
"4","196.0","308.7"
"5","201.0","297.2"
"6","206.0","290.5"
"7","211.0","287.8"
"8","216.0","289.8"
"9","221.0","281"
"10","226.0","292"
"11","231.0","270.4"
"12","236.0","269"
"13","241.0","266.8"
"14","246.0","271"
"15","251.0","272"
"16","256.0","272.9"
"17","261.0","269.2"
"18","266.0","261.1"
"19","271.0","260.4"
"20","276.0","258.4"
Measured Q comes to 269.2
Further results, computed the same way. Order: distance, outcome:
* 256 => 272.9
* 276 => 258.4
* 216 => 289.8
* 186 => 310.3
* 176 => 314.5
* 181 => 313.3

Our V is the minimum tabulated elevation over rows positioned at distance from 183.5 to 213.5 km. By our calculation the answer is 287.8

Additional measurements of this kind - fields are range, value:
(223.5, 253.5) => 266.8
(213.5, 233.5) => 270.4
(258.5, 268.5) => 261.1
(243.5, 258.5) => 271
